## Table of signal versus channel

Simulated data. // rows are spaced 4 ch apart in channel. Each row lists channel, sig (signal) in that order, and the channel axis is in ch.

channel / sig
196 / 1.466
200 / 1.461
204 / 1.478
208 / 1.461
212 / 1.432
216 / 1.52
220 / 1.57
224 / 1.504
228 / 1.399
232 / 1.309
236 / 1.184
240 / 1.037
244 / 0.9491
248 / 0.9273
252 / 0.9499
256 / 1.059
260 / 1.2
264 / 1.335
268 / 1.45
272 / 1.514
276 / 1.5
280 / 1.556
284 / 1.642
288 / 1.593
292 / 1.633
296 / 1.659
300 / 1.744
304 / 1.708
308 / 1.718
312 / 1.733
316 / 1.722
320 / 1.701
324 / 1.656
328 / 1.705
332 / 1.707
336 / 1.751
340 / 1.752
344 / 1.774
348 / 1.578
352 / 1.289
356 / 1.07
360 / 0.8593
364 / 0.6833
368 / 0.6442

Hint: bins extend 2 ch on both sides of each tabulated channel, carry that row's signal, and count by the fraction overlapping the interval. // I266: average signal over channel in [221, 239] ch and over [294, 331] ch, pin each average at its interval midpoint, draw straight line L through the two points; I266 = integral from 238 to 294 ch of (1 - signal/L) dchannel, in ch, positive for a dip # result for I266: 7.5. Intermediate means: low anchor 1.34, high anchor 1.71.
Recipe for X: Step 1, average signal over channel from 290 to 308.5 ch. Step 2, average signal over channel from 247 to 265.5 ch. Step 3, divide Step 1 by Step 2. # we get 1.5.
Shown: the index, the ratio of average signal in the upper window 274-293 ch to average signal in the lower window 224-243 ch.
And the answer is 1.27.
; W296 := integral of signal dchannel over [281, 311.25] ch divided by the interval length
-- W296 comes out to 1.67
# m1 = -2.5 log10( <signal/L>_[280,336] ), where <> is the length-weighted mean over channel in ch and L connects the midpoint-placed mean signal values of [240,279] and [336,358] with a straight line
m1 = -0.22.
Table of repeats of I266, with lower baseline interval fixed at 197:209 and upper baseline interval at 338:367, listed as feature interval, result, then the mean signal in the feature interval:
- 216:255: 5.7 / 1.22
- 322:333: -3.3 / 1.69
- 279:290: -2.0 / 1.6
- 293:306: -3.5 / 1.7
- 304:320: -4.9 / 1.72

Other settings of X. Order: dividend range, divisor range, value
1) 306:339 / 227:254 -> 1.56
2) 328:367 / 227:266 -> 1.23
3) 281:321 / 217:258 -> 1.41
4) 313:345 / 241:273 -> 1.48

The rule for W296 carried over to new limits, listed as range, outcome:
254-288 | 1.42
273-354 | 1.65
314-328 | 1.69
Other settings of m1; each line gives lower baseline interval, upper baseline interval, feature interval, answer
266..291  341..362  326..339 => -0.234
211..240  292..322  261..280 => 0.085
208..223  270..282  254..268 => 0.225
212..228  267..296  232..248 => 0.381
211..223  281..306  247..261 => 0.468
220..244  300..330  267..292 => -0.019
